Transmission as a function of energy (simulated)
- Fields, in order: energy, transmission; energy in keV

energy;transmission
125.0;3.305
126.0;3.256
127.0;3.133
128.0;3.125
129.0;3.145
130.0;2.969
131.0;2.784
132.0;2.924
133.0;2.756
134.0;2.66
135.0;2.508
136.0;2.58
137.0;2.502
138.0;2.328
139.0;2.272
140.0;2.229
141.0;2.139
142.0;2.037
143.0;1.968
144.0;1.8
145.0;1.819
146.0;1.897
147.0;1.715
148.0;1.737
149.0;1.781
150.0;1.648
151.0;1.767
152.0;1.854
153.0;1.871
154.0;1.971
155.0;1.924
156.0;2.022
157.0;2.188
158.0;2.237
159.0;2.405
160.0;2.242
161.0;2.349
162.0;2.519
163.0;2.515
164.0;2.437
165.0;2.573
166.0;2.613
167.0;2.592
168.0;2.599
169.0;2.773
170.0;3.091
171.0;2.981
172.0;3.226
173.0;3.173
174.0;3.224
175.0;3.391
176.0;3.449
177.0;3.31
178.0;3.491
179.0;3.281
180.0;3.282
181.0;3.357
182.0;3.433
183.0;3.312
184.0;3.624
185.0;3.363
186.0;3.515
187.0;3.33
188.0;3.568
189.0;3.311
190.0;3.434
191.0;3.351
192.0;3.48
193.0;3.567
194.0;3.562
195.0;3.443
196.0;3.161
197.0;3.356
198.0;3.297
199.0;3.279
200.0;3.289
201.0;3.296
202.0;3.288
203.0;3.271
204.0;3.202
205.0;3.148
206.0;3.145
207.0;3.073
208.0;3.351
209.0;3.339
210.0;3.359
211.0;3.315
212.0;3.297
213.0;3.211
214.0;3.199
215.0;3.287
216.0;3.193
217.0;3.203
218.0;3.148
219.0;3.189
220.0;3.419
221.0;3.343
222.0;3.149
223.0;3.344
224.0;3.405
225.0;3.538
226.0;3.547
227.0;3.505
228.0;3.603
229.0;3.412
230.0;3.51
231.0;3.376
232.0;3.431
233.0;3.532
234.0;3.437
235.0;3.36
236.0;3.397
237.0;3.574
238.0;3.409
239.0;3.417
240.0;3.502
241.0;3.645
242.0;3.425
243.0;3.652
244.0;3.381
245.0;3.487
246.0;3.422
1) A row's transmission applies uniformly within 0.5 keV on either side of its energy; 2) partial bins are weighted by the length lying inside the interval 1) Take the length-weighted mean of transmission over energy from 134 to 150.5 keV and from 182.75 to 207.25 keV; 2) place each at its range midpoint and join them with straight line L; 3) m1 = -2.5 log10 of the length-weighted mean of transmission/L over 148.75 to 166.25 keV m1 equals 0.14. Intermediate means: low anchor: 2.08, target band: 2.16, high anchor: 3.35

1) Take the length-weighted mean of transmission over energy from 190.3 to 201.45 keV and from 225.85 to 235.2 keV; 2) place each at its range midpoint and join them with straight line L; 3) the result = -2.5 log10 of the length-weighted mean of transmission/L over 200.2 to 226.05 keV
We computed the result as 0.05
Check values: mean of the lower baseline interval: 3.37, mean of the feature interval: 3.27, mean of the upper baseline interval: 3.47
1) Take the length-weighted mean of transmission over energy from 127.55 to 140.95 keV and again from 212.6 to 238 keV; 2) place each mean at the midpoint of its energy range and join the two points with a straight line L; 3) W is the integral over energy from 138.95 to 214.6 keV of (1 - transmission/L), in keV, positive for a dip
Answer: 4.24 keV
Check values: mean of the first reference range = 2.66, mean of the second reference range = 3.37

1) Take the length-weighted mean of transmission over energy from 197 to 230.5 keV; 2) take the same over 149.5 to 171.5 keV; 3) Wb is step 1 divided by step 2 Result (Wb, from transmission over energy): 1.42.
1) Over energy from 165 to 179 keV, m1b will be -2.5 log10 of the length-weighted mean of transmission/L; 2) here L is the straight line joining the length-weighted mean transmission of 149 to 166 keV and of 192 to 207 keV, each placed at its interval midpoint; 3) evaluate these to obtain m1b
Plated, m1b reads -0.19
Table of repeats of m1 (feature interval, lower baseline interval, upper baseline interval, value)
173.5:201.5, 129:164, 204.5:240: -0.20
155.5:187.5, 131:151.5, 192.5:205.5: -0.06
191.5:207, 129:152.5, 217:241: -0.10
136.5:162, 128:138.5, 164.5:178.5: 0.37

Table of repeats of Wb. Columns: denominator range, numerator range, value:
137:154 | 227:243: 1.79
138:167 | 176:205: 1.60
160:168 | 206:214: 1.30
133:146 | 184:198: 1.52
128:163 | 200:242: 1.50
